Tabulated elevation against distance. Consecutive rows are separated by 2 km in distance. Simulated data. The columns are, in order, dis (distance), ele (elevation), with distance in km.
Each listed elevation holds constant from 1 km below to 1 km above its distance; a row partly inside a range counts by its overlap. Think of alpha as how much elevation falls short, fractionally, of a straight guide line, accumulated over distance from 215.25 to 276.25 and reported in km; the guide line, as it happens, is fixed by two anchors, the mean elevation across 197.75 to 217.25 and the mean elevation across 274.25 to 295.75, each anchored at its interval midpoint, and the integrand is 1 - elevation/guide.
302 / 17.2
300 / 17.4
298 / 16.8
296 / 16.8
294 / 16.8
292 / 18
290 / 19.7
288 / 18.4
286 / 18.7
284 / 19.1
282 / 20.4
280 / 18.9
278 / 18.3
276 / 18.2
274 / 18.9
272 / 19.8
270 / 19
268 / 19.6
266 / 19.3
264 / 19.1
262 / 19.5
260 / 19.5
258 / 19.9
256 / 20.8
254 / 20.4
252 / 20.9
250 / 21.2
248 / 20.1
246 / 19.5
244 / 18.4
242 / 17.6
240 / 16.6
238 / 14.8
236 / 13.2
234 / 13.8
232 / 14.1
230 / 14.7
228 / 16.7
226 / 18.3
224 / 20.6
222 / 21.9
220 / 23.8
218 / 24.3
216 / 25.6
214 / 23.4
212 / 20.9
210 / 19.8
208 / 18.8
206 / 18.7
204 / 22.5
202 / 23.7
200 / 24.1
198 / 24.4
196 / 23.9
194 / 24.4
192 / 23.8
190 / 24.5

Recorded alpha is 4.0 km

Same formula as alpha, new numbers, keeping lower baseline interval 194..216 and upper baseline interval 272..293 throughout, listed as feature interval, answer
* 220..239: 3.95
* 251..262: -0.10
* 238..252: 1.21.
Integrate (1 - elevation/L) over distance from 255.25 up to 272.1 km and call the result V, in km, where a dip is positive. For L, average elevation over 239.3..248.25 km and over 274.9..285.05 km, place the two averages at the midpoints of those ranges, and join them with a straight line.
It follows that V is -0.8 km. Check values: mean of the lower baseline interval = 18.4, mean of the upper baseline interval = 19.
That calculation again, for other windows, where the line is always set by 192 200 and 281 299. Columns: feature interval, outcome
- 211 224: -0.2 km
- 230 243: 4.0 km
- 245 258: 0.2 km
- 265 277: 0.2 km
